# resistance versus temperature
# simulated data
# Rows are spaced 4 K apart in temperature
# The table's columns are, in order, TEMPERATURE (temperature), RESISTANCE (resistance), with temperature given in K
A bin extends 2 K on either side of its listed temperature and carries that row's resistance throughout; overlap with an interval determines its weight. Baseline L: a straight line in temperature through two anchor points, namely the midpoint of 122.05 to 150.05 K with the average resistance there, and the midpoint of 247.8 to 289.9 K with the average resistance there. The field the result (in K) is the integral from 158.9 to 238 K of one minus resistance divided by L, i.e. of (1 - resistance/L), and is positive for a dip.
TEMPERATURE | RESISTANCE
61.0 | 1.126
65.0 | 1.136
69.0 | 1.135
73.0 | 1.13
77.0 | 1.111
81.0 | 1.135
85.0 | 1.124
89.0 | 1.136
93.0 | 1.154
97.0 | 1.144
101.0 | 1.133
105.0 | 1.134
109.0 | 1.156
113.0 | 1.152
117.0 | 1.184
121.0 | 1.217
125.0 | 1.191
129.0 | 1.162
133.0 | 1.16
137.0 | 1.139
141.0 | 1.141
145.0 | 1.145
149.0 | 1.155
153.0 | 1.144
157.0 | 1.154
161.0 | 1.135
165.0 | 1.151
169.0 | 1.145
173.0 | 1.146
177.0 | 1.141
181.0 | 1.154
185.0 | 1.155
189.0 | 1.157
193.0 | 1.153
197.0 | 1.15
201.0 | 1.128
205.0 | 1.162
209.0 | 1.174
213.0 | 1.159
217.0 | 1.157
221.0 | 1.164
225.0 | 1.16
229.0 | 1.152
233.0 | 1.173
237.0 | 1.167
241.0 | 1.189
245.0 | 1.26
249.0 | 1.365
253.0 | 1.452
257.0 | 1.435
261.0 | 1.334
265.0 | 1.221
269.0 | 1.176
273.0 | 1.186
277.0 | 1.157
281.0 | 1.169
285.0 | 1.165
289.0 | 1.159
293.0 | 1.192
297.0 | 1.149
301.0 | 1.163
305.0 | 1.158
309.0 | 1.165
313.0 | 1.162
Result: 3.3 K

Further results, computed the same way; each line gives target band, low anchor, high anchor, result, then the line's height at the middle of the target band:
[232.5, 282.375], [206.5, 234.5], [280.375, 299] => -3.91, 1.16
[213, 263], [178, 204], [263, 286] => -3.43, 1.17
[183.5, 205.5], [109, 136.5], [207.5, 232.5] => 0.28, 1.16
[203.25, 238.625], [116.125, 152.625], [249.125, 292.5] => 1.59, 1.22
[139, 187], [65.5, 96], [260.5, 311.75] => 0.18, 1.15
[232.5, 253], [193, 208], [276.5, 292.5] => -1.75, 1.16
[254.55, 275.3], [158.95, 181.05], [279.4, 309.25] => -2.01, 1.16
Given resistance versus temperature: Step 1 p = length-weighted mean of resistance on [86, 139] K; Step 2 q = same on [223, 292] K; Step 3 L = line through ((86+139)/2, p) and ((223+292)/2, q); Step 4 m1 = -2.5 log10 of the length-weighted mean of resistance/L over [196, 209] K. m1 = 0.048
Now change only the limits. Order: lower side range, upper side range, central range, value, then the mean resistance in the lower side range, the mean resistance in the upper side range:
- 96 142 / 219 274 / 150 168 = 0.04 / 1.16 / 1.25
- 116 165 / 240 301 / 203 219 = 0.04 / 1.16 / 1.24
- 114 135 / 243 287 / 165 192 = 0.06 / 1.18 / 1.27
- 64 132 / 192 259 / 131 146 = 0.02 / 1.15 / 1.21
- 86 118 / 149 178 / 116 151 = -0.02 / 1.15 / 1.15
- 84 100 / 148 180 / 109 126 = -0.04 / 1.14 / 1.15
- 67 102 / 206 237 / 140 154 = 0.00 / 1.13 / 1.16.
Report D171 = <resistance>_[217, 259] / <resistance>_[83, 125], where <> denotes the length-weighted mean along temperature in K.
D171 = 1.08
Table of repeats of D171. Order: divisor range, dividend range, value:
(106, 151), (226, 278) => 1.08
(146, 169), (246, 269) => 1.17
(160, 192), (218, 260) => 1.09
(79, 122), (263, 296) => 1.02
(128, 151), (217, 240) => 1.01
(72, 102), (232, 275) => 1.12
